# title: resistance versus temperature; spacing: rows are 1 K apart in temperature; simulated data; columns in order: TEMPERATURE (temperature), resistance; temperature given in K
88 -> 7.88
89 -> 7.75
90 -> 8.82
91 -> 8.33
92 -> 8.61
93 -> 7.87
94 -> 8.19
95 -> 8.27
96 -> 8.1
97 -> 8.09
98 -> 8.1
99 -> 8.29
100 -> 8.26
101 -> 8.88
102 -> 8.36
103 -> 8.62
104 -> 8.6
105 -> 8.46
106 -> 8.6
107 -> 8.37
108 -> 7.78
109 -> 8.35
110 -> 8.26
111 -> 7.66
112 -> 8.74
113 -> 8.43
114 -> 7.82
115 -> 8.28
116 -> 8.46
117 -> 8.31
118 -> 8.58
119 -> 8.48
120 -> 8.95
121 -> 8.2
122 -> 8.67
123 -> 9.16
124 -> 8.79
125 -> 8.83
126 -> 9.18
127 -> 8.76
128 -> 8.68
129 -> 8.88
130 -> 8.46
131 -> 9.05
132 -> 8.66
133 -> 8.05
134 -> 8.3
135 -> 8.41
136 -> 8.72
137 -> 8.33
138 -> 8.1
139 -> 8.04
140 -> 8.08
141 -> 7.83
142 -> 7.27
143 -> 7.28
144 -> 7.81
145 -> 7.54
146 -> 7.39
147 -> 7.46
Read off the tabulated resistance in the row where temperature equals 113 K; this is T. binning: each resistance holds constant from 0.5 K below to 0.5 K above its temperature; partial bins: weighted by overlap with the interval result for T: 8.43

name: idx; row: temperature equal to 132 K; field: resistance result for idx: 8.66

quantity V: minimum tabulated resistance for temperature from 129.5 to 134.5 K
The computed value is 8.05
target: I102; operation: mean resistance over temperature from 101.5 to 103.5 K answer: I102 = 8.49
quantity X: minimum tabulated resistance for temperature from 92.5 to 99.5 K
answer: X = 7.87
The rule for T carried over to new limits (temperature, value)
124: 8.79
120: 8.95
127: 8.76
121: 8.2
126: 9.18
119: 8.48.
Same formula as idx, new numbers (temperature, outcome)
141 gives 7.83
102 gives 8.36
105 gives 8.46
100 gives 8.26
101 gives 8.88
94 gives 8.19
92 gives 8.61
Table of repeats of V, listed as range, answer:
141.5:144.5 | 7.27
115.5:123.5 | 8.2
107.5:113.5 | 7.66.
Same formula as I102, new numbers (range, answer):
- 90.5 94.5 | 8.25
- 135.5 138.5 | 8.38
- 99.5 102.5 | 8.5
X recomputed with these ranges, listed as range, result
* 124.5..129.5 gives 8.68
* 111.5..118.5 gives 7.82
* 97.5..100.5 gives 8.1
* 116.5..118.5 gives 8.31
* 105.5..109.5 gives 7.78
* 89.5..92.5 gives 8.33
